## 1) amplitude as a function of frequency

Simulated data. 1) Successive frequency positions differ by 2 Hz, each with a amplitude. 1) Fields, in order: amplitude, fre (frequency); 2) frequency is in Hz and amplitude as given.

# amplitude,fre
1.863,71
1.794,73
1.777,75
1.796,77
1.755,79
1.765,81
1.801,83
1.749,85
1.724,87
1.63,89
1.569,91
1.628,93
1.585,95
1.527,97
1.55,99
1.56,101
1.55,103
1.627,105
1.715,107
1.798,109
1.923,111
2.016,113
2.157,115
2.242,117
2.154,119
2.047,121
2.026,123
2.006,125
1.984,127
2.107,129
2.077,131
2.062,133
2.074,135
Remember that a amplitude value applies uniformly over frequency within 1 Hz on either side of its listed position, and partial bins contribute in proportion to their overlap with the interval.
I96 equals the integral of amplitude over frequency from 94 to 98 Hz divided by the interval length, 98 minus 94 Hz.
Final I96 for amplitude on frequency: 1.56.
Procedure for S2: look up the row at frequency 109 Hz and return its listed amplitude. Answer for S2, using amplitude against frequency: 1.798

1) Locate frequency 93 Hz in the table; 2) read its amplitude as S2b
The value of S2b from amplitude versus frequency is 1.628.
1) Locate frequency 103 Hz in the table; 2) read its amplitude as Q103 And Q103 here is 1.55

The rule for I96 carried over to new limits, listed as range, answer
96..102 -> 1.55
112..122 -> 2.12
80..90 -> 1.73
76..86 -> 1.77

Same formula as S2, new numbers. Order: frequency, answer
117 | 2.242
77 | 1.796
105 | 1.627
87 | 1.724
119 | 2.154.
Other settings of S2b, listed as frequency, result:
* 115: 2.157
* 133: 2.062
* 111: 1.923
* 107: 1.715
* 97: 1.527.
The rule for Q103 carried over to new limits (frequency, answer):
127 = 1.984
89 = 1.63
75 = 1.777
